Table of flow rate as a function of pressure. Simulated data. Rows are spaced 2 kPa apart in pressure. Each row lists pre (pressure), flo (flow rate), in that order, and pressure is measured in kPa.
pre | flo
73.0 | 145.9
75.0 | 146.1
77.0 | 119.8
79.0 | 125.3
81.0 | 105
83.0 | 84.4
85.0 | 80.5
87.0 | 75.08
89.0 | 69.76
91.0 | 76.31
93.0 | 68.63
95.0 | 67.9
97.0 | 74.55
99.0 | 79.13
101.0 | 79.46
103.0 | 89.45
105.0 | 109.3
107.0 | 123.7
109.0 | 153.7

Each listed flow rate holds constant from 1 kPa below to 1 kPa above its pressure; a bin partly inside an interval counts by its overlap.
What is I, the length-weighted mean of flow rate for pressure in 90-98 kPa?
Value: 71.8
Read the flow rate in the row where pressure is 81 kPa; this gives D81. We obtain 105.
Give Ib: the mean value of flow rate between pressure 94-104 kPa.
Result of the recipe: 78.1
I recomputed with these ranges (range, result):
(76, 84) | 109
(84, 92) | 75.4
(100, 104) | 84.5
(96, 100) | 76.8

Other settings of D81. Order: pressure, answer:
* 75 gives 146.1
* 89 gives 69.76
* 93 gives 68.63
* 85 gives 80.5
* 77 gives 119.8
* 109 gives 153.7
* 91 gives 76.31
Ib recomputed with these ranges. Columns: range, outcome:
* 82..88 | 80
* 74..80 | 130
